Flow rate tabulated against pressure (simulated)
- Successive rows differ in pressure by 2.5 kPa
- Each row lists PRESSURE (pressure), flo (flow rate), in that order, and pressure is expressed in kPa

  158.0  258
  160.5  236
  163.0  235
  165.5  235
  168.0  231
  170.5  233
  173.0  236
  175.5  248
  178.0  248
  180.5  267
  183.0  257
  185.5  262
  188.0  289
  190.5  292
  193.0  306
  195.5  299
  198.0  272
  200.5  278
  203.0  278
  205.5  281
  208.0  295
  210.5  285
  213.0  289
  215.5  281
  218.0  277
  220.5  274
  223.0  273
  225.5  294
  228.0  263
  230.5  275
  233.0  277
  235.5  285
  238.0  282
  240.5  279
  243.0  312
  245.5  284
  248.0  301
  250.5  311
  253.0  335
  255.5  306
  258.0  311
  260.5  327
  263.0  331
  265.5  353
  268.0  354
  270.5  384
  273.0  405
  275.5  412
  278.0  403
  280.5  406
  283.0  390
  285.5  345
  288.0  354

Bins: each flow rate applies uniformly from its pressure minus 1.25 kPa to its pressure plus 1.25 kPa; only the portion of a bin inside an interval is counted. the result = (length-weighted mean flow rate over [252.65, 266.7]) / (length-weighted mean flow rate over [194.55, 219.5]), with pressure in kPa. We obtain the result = 1.15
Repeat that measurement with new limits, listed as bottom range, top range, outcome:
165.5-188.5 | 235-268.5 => 1.25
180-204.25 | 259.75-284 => 1.35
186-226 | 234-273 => 1.12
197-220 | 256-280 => 1.29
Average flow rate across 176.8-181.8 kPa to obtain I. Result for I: 258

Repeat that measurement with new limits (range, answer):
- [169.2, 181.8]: 246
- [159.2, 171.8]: 234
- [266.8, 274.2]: 381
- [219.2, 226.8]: 280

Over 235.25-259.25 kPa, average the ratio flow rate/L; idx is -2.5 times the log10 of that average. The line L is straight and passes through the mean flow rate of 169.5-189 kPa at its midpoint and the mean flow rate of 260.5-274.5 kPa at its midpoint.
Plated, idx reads 0.13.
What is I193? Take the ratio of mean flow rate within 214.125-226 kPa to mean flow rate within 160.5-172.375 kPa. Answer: 1.19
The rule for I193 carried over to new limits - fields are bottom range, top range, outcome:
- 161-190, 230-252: 1.16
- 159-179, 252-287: 1.52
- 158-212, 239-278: 1.27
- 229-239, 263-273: 1.31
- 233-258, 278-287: 1.28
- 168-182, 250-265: 1.31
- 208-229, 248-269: 1.16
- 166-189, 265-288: 1.52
